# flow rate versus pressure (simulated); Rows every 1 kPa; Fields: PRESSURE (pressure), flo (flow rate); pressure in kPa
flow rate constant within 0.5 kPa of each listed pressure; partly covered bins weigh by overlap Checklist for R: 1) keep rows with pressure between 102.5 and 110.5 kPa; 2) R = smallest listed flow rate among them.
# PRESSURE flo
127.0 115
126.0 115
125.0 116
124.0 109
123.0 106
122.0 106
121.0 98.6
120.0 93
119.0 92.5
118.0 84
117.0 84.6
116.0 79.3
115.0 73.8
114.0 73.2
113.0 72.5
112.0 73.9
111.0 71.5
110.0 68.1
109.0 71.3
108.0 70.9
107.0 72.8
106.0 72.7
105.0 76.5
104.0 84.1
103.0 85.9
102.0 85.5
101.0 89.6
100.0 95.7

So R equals 68.1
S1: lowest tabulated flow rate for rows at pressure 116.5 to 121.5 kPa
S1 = 84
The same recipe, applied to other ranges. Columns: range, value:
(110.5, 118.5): 71.5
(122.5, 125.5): 106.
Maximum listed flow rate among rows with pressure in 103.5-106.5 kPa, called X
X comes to 84.1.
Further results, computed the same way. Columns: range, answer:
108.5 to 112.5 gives 73.9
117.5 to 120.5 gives 93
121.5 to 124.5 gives 109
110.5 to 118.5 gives 84.6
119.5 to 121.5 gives 98.6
